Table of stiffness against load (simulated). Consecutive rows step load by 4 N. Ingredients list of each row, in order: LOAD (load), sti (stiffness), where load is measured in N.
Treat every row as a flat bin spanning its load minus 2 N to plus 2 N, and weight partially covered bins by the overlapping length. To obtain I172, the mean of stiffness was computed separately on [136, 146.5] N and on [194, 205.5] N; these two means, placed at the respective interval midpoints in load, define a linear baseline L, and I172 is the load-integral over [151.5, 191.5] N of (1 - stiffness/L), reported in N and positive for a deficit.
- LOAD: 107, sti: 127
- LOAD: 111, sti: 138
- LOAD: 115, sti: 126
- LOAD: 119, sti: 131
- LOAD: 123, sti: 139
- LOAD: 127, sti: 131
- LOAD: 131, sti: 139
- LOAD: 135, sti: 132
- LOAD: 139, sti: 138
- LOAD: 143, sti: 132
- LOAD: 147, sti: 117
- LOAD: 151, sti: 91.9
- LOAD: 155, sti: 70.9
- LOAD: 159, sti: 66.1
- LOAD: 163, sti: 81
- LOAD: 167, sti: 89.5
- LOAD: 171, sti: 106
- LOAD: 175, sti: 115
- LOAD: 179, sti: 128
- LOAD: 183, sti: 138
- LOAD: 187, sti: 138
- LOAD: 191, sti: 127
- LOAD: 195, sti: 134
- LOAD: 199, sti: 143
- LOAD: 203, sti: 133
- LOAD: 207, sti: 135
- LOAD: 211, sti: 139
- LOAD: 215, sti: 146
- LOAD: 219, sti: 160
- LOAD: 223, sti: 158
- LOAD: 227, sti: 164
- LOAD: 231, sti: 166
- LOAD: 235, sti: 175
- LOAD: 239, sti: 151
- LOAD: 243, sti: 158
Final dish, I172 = 8.9 N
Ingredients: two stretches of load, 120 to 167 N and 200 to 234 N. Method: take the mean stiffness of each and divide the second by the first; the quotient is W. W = 1.3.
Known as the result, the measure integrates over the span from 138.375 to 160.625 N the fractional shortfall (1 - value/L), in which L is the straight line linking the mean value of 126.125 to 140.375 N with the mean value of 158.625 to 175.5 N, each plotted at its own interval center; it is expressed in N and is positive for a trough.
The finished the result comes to 2.9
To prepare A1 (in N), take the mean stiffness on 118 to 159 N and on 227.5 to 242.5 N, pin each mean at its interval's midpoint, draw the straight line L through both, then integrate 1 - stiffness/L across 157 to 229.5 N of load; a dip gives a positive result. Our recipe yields 8.7 N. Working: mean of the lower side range 119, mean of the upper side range 163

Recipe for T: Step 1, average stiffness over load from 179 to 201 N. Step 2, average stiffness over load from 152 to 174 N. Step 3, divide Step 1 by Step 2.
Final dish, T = 1.6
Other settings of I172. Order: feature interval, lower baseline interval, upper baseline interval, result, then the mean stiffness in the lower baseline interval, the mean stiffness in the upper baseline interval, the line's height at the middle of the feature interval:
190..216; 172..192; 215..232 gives 1.3 N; 128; 160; 144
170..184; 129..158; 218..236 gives 1.4 N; 115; 164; 135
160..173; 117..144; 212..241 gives 4.9 N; 135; 159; 144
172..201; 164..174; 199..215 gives -3.7 N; 97.8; 138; 116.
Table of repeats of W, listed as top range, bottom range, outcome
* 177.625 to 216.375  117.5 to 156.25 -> 1.11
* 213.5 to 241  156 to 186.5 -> 1.54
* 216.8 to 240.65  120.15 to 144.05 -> 1.20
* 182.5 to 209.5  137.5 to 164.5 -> 1.36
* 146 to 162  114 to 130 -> 0.64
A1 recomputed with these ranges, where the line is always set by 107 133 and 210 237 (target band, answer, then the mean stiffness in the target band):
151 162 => 5.3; 73.9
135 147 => 0.6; 132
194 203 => 0.9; 138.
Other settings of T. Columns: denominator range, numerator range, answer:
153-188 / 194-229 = 1.42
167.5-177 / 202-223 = 1.35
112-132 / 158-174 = 0.67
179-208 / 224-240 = 1.22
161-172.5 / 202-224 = 1.59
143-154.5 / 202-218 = 1.33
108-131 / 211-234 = 1.18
